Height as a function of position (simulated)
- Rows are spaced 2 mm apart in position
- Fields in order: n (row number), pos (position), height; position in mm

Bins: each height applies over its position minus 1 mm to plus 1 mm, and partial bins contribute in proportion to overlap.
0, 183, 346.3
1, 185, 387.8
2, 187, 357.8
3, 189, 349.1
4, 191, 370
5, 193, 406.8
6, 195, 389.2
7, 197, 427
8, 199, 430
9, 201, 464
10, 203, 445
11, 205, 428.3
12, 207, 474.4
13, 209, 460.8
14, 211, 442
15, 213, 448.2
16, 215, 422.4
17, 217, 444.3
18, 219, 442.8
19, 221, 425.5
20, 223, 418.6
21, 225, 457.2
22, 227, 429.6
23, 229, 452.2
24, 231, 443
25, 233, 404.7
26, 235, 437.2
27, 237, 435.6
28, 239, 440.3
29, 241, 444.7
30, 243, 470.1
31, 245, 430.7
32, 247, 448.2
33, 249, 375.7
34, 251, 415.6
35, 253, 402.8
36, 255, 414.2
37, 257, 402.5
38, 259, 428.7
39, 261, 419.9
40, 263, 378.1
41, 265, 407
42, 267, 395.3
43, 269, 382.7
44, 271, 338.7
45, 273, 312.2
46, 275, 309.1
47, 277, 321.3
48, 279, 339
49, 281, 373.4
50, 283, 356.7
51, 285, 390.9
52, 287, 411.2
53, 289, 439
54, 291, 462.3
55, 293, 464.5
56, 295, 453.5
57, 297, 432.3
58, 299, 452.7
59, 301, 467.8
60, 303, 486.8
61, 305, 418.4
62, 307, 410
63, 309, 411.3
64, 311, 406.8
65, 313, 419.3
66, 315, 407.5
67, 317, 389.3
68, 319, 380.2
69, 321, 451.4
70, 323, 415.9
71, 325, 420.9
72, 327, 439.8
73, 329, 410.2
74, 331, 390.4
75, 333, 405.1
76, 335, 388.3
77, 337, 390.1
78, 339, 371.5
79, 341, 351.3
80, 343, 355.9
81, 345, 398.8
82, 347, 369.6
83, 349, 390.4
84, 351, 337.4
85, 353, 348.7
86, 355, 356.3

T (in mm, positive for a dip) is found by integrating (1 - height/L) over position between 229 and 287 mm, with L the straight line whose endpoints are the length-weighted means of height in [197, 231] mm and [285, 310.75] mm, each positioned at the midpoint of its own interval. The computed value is 5.6 mm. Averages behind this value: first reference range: 442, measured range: 398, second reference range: 439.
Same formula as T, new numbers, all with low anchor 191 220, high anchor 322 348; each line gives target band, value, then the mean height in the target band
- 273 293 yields 1.5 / 379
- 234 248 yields -0.7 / 444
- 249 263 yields 0.3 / 409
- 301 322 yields -1.0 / 420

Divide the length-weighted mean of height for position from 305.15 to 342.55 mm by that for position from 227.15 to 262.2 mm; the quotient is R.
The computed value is 0.94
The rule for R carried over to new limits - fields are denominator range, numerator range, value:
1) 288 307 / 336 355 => 0.82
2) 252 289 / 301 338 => 1.10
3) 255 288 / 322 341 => 1.07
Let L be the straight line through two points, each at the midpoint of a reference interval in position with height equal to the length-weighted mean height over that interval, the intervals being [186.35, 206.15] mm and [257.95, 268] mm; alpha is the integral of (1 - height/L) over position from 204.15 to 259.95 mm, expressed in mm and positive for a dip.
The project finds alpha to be -3.7 mm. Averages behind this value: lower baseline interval 408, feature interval 434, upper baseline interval 406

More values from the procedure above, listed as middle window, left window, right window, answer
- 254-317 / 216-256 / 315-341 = 1.85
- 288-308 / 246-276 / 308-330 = -2.18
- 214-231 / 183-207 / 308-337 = -1.29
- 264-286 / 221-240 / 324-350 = 3.15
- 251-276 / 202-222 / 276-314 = 2.52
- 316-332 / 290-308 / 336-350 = -0.19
